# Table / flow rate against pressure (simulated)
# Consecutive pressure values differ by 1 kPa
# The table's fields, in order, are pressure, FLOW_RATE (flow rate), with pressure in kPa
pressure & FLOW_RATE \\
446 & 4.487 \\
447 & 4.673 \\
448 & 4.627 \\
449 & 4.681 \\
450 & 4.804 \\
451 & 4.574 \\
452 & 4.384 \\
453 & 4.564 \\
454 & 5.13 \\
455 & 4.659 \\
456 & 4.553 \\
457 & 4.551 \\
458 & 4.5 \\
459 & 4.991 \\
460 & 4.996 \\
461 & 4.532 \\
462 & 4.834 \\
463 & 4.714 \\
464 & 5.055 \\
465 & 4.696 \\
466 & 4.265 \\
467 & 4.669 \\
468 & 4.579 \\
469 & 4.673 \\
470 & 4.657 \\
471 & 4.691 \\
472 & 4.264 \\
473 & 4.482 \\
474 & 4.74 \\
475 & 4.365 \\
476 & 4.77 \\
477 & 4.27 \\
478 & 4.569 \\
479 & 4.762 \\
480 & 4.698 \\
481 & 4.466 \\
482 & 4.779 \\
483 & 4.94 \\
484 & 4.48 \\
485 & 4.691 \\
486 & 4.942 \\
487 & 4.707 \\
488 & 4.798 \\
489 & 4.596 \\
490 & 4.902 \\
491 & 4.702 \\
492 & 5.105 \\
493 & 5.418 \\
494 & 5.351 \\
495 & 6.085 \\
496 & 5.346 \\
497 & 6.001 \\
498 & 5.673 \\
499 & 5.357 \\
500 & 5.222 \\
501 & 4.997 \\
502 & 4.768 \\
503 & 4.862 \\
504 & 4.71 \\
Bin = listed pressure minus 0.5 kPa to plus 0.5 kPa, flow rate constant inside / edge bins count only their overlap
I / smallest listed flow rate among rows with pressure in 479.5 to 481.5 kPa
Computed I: 4.466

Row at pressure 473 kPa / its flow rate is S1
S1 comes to 4.482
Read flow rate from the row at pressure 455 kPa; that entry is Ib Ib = 4.659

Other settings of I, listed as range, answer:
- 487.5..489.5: 4.596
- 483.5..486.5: 4.48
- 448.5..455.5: 4.384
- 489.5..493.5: 4.702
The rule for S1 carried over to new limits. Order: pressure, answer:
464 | 5.055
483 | 4.94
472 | 4.264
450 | 4.804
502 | 4.768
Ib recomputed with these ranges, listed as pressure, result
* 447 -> 4.673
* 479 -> 4.762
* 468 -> 4.579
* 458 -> 4.5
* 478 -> 4.569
